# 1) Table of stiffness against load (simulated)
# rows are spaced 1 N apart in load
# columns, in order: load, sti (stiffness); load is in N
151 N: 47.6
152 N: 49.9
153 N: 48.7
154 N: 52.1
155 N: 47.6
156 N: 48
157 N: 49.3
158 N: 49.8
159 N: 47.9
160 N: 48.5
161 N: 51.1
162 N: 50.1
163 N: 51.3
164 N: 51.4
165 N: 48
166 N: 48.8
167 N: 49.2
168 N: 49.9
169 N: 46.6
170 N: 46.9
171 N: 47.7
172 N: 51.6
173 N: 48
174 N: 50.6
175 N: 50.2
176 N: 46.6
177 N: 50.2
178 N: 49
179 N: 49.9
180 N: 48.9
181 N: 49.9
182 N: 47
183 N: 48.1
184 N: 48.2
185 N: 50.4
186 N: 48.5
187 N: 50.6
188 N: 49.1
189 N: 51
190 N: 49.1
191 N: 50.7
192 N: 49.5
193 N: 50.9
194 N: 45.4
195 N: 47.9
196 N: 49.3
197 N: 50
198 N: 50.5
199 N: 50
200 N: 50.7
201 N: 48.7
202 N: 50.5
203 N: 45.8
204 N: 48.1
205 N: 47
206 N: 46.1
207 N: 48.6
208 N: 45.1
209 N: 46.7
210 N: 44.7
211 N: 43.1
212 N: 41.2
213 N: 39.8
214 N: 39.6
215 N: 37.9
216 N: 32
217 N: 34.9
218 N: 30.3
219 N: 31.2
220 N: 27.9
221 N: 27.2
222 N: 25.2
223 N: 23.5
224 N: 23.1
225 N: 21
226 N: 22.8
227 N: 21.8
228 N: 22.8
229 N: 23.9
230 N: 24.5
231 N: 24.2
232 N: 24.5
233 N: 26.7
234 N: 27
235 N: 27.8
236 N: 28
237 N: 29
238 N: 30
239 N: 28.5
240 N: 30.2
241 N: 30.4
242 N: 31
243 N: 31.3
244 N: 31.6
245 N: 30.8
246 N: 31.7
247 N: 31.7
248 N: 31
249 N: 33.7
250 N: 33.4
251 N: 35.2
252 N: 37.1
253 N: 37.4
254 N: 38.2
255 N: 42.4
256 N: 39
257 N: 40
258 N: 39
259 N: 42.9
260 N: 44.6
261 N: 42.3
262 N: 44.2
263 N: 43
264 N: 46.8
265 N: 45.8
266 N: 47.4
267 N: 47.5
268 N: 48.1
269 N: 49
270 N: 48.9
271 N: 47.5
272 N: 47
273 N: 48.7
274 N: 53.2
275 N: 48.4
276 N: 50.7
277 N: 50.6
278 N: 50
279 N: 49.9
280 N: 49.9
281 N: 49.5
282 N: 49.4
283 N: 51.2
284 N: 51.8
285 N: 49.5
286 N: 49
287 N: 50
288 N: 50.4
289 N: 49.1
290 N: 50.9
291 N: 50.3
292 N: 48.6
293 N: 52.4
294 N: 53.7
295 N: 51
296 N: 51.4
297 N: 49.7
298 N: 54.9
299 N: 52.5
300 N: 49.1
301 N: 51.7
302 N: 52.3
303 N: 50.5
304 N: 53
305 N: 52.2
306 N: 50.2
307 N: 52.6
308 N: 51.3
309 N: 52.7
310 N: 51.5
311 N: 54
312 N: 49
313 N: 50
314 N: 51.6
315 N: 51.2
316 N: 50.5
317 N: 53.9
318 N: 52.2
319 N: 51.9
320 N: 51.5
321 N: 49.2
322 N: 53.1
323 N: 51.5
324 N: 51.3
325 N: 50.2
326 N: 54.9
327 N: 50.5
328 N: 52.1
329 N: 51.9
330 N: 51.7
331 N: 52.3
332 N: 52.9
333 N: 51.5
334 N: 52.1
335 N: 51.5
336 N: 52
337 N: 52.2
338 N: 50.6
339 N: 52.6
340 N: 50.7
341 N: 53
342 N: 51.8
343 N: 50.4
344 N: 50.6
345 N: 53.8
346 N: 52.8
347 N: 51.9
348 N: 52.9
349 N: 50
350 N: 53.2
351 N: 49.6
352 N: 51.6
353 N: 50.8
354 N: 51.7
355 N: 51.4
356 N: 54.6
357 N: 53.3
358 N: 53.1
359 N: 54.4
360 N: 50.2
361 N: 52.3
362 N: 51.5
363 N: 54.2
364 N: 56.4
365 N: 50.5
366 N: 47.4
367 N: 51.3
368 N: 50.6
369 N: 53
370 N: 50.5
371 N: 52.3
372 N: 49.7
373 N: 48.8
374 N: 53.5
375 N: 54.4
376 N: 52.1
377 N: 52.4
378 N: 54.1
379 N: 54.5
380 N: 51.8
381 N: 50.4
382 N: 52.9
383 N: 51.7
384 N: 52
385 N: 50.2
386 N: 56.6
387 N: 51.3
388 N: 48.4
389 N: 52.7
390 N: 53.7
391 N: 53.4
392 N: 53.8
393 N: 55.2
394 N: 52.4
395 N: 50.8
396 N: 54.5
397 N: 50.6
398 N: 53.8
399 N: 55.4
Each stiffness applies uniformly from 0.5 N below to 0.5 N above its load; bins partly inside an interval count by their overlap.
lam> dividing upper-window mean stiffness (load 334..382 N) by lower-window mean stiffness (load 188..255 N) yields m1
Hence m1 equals 1.42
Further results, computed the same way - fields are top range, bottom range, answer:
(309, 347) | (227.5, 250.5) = 1.79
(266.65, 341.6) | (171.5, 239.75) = 1.27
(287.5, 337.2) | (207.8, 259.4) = 1.61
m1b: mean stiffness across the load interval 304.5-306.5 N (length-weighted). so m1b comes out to 51.2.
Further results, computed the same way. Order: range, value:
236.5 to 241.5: 29.6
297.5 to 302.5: 52.1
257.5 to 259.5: 41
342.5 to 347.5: 51.9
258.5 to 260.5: 43.8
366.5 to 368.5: 51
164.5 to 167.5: 48.7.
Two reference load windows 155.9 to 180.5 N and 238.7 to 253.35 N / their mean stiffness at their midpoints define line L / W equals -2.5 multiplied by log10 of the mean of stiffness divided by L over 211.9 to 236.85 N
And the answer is 0.30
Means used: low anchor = 49.2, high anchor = 32.3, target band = 28.2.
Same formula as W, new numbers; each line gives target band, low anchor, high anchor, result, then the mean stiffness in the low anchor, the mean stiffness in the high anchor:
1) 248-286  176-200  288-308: 0.129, 49.3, 51.3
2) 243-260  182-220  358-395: 0.298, 45.5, 52.2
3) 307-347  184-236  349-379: -0.062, 39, 52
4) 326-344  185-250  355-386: -0.068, 37.1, 52.2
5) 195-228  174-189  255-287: 0.244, 49.2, 47.2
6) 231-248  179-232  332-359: 0.431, 40.8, 52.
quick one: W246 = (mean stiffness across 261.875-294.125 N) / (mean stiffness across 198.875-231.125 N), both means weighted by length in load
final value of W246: 1.36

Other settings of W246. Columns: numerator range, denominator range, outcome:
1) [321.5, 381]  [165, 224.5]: 1.16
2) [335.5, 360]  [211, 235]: 1.81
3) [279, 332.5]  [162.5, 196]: 1.04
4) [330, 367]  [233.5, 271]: 1.39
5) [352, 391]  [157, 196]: 1.06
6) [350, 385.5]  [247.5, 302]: 1.11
